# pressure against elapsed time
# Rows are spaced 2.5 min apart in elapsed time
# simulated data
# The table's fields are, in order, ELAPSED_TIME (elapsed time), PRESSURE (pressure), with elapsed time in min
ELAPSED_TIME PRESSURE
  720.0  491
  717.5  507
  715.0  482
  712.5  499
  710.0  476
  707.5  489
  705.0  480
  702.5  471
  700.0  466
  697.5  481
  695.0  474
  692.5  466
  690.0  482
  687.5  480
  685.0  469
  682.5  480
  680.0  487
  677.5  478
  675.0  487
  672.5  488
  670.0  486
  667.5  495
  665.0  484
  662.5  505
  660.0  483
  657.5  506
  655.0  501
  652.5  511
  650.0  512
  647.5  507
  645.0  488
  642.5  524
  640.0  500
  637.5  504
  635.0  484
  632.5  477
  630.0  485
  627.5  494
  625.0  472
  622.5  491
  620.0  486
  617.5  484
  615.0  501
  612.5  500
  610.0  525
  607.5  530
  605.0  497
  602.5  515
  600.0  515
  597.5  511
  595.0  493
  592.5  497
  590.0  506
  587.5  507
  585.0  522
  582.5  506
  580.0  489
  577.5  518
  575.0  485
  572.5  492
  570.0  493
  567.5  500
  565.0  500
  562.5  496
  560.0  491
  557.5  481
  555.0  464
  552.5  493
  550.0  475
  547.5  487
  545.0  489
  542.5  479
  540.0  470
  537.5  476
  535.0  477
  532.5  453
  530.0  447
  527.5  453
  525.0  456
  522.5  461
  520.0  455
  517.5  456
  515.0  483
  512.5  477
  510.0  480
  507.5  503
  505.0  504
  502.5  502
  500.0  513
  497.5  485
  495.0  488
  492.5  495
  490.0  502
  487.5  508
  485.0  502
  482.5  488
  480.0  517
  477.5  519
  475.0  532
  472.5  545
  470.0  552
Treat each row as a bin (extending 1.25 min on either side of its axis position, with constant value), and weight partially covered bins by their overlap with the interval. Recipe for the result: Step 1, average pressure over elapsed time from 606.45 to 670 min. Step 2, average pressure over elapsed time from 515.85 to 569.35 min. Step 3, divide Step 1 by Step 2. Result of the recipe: 1.0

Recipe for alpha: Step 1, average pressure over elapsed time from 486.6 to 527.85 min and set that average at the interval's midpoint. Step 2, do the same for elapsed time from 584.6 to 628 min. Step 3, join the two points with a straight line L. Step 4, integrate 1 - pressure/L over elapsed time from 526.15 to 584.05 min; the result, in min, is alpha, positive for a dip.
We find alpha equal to 1.13 min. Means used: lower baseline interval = 484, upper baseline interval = 502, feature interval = 483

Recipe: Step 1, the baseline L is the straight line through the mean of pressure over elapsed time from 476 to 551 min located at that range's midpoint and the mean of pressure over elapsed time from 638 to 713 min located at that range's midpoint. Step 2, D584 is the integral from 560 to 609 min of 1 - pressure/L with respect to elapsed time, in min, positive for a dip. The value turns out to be -1.8 min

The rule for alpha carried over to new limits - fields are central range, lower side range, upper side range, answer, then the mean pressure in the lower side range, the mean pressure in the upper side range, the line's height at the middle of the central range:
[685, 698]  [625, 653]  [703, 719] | 0.4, 497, 488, 491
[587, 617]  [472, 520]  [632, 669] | -0.5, 498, 499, 499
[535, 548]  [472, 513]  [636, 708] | 0.5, 503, 489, 499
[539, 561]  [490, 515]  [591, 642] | 0.7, 494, 498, 496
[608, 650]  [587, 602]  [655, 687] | 0.1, 505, 488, 497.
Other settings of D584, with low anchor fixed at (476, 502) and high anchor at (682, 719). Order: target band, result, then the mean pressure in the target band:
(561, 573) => -0.1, 496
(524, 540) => 1.2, 461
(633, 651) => -0.6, 502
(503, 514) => 0.2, 492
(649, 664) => -0.6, 503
